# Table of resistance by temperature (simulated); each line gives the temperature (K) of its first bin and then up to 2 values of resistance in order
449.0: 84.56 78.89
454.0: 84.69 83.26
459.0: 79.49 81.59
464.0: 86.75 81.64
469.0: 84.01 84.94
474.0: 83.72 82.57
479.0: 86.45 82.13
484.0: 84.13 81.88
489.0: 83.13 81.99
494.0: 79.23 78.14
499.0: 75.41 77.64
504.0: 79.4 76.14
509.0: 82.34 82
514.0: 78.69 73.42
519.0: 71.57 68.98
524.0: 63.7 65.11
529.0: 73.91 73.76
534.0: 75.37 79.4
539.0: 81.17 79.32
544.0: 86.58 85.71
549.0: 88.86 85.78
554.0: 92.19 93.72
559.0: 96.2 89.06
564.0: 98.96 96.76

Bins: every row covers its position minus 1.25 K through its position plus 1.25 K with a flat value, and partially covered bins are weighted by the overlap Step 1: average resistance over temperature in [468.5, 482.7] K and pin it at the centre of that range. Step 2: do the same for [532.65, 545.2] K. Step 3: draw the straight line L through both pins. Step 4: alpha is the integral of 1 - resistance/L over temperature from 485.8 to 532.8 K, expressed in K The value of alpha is 3.43 K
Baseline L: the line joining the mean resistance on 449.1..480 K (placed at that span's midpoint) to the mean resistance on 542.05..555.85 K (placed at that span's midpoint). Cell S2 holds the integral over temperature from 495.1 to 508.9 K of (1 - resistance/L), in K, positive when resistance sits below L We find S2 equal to 1.2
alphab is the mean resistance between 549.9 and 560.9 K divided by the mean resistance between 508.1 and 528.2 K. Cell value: 1.3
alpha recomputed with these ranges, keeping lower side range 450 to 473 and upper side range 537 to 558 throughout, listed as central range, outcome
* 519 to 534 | 2.8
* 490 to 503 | 0.9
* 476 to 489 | 0.0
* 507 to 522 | 1.5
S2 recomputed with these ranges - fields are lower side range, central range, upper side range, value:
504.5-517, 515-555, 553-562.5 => 4.0 K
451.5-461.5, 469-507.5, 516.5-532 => -2.6 K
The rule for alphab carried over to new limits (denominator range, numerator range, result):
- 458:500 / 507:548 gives 0.93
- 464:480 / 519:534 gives 0.83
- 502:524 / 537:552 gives 1.11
